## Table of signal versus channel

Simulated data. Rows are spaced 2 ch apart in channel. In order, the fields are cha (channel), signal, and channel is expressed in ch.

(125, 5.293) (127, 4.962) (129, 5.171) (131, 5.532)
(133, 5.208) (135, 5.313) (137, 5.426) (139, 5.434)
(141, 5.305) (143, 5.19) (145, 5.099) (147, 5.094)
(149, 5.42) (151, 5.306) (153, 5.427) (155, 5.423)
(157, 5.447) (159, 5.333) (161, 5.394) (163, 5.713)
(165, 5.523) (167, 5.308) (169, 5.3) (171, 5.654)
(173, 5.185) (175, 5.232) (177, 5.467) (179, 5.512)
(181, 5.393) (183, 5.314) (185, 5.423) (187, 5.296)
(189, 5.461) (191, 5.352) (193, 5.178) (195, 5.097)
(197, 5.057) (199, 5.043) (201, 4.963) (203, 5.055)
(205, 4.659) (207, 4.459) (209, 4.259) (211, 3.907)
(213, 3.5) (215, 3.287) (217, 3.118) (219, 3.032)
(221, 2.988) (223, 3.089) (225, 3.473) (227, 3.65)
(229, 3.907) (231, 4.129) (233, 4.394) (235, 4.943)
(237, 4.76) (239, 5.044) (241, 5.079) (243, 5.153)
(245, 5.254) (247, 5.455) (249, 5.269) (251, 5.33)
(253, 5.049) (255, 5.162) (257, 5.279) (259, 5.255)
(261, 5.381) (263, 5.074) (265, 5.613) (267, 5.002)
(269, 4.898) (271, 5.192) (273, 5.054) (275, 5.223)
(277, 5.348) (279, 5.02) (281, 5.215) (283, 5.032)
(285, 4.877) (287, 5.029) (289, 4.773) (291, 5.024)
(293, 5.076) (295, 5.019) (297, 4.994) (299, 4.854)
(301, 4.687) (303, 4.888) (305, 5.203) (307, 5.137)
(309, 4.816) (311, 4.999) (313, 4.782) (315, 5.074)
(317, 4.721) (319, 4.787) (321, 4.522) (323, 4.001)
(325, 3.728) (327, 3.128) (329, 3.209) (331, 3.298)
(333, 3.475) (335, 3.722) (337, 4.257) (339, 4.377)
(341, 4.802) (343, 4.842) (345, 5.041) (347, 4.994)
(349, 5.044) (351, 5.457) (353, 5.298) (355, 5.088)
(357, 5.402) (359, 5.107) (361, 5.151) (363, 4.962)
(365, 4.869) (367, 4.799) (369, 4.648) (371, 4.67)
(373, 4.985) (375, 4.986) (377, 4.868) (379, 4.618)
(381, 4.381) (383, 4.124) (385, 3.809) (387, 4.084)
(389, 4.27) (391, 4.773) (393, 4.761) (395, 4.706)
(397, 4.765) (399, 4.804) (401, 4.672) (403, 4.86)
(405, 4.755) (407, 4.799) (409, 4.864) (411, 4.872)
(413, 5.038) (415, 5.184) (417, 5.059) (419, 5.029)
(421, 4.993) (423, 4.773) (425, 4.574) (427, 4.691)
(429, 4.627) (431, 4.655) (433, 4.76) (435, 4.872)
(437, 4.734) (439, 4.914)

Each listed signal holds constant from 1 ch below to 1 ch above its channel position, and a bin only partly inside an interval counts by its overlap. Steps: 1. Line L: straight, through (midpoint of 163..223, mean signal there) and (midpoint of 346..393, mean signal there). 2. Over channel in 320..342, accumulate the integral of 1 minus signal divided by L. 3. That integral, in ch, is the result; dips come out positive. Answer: 4.3 ch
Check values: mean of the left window 4.78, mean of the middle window 3.87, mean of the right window 4.8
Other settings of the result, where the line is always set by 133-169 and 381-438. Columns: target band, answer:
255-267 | -0.5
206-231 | 7.8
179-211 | 1.2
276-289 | -0.1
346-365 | -1.2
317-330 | 2.5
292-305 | 0.1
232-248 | 0.4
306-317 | 0.0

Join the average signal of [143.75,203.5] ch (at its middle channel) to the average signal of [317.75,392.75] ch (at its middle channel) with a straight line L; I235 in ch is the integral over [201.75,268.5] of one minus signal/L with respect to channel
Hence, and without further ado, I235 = 6.9 ch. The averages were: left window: 5.32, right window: 4.53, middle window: 4.52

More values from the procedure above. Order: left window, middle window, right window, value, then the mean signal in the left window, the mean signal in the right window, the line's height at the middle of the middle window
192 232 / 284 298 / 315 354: -2.3 ch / 4.09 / 4.37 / 4.27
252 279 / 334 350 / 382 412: 0.7 ch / 5.19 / 4.59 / 4.84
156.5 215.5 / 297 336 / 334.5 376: 4.4 ch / 5.07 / 4.89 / 4.94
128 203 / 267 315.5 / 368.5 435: -0.1 ch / 5.32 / 4.71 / 5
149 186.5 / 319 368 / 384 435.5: 3.8 ch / 5.41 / 4.73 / 4.92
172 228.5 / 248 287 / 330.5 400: -4.8 ch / 4.55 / 4.67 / 4.6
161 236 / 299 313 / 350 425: -0.5 ch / 4.67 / 4.82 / 4.75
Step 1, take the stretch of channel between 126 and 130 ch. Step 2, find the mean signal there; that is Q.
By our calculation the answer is 5.07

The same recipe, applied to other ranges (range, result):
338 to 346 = 4.77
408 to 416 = 4.99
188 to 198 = 5.23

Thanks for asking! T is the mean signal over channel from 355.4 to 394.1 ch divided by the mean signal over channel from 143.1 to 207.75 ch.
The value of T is 0.89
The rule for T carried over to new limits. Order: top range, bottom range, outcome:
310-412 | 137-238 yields 0.96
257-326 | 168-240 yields 1.08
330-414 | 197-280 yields 1.01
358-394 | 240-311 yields 0.91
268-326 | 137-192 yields 0.91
